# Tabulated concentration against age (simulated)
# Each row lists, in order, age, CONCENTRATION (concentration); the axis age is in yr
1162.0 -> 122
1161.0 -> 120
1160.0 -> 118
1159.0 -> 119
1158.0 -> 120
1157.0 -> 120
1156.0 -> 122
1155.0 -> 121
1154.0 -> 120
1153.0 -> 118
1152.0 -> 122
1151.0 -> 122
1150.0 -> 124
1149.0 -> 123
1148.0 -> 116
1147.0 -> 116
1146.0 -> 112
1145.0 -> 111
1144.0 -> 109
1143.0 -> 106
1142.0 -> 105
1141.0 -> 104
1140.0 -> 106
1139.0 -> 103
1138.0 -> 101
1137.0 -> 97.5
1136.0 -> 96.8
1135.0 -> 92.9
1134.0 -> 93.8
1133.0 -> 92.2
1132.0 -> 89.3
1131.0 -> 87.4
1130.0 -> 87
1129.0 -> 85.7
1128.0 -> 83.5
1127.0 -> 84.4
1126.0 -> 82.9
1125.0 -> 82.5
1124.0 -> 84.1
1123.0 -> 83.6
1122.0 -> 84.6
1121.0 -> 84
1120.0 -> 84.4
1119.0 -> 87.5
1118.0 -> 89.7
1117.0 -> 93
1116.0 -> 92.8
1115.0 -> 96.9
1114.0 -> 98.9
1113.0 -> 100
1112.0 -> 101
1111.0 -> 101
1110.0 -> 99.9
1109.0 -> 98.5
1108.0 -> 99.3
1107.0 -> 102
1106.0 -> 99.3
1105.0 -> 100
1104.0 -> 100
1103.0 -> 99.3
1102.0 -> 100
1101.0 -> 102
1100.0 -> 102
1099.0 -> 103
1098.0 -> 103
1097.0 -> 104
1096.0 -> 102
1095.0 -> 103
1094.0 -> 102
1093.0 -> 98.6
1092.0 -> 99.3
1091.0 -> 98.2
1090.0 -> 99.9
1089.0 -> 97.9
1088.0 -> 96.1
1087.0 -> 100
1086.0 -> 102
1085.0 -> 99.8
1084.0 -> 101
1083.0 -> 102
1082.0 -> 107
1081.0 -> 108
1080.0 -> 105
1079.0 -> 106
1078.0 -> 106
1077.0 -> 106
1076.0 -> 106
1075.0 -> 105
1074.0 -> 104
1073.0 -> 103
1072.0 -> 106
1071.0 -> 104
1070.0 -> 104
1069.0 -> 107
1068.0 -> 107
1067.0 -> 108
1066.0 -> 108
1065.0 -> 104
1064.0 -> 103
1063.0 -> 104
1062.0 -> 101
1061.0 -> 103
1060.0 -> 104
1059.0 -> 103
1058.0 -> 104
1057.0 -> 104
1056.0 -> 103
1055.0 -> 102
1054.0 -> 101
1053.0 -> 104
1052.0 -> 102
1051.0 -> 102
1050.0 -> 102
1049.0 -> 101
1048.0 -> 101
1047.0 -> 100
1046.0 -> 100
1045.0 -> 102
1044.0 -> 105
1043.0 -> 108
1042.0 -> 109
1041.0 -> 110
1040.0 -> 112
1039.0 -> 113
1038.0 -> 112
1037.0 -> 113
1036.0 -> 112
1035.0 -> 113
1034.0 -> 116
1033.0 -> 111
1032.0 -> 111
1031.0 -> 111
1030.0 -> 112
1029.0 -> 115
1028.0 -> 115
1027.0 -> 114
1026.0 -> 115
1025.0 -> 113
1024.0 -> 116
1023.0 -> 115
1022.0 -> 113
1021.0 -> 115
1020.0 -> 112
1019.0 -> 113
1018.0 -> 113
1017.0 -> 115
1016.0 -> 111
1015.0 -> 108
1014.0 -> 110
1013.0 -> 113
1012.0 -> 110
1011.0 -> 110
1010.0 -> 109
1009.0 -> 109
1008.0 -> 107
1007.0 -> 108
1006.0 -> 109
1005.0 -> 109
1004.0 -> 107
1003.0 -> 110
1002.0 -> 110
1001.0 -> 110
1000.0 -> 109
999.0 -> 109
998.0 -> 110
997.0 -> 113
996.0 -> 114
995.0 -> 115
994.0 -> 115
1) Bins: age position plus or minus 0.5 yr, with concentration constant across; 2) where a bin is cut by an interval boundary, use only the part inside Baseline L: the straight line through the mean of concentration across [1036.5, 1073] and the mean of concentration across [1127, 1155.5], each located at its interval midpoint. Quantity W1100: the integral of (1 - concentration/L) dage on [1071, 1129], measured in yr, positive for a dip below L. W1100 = 3.8 yr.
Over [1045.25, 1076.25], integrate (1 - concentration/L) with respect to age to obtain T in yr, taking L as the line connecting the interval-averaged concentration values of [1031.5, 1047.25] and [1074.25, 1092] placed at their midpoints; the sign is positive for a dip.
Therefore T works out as 0.7 yr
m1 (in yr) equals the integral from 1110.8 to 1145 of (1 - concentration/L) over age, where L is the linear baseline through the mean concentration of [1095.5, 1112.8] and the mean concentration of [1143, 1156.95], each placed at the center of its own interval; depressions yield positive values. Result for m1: 5.1 yr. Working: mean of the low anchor 101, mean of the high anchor 118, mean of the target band 93.5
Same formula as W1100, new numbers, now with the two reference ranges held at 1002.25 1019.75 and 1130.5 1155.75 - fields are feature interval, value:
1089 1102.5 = 0.9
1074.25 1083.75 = 0.3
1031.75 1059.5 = 0.8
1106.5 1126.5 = 2.9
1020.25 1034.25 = -0.5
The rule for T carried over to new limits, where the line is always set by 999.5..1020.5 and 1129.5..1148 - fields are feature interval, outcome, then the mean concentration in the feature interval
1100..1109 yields 0.27 yr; 100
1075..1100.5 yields 0.54 yr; 102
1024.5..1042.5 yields -0.69 yr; 113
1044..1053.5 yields 0.50 yr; 102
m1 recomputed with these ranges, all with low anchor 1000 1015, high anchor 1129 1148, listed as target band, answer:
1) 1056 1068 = 0.2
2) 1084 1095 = 0.4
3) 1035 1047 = -0.2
